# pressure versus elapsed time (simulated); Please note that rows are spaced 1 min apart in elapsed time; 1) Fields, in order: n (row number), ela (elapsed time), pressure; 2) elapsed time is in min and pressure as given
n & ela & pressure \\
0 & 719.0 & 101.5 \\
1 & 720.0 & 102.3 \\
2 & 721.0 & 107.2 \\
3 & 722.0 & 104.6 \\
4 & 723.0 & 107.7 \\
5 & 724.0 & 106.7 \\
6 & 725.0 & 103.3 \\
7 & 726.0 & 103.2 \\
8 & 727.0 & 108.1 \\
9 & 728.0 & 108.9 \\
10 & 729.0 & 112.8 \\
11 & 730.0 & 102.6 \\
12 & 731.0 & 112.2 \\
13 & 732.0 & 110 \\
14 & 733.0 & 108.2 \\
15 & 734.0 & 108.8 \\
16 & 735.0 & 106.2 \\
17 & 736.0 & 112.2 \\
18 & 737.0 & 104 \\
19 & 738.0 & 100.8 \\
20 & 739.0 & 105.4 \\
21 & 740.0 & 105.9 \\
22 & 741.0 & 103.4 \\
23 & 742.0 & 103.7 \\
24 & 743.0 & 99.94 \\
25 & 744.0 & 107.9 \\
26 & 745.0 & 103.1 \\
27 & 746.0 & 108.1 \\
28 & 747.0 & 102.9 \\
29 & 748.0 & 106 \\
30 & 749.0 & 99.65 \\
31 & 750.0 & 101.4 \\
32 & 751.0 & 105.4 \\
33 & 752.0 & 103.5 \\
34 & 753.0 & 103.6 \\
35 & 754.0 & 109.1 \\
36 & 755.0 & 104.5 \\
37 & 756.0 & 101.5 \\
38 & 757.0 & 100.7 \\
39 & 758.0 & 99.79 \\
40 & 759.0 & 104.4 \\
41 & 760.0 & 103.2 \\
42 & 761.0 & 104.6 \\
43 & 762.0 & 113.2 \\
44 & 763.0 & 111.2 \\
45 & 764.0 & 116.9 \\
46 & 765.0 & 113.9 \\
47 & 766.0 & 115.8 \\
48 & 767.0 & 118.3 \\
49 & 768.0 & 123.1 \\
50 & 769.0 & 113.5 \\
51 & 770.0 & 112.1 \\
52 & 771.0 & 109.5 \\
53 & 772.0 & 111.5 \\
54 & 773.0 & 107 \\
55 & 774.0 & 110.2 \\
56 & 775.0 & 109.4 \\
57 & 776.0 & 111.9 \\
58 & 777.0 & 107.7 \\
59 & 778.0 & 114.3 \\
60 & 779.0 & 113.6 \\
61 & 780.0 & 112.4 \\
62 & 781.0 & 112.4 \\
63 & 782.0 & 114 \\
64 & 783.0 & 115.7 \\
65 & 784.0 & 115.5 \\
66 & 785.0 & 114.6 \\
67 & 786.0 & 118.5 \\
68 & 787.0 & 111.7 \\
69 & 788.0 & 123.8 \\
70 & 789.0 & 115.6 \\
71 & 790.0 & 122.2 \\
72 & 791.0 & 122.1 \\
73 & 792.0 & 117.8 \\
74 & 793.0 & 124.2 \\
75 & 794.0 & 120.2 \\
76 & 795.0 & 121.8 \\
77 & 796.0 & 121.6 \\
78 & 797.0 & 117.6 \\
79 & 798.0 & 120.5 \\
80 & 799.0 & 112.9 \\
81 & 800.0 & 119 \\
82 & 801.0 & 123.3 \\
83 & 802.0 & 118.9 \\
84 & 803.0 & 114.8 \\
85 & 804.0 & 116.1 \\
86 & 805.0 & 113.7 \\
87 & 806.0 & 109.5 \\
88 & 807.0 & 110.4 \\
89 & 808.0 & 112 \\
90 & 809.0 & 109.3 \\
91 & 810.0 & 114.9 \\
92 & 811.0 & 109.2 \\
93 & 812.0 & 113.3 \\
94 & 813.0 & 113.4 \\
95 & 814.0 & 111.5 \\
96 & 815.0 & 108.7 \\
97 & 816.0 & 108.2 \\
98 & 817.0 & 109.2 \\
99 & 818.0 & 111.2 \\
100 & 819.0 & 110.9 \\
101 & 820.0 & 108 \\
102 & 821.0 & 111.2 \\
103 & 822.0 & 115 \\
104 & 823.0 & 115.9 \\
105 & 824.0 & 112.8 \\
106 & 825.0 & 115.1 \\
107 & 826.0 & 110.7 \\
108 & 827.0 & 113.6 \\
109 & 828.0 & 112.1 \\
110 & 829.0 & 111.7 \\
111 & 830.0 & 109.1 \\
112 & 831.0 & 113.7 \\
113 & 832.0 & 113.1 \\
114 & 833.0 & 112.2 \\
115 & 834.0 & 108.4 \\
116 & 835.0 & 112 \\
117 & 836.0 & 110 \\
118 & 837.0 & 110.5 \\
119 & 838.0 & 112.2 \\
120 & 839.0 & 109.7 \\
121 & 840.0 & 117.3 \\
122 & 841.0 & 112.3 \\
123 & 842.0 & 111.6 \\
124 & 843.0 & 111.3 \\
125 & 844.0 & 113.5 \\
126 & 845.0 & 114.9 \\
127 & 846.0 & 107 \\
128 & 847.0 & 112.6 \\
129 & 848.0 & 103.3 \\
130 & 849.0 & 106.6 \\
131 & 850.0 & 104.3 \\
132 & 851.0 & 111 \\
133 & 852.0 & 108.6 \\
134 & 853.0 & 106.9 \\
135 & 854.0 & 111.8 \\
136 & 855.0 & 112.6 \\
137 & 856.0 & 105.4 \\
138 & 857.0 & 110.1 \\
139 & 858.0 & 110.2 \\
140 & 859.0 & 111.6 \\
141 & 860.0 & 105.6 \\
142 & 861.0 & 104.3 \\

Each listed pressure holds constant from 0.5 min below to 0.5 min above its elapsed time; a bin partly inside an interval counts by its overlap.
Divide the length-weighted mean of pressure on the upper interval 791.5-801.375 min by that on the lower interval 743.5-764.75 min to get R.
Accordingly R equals 1.1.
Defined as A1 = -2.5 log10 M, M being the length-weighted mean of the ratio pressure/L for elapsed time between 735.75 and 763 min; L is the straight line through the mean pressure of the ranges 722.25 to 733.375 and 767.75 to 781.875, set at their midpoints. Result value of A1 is 0.05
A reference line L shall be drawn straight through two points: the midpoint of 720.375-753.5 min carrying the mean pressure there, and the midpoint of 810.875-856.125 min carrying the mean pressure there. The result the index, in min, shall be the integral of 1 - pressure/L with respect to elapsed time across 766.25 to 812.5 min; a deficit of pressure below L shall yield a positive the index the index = -2.8 min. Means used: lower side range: 106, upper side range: 111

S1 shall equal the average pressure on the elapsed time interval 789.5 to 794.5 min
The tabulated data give 121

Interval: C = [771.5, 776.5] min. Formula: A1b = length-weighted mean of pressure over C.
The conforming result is 110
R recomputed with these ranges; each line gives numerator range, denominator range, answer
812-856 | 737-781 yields 1.03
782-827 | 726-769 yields 1.07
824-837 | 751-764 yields 1.06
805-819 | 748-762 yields 1.07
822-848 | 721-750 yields 1.06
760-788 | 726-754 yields 1.07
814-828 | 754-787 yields 1.00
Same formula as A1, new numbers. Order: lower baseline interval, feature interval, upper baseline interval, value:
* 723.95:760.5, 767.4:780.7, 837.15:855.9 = -0.05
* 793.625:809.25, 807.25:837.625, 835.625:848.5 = 0.02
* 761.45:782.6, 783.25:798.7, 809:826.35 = -0.06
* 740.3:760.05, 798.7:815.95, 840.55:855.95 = -0.06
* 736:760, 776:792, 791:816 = -0.04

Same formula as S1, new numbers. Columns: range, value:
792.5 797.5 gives 121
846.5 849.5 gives 108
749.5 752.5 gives 103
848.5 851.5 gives 107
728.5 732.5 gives 109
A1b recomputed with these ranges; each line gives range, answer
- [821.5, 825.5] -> 115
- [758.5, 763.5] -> 107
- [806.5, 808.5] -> 111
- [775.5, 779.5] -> 112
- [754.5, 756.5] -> 103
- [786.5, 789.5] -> 117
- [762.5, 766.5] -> 114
